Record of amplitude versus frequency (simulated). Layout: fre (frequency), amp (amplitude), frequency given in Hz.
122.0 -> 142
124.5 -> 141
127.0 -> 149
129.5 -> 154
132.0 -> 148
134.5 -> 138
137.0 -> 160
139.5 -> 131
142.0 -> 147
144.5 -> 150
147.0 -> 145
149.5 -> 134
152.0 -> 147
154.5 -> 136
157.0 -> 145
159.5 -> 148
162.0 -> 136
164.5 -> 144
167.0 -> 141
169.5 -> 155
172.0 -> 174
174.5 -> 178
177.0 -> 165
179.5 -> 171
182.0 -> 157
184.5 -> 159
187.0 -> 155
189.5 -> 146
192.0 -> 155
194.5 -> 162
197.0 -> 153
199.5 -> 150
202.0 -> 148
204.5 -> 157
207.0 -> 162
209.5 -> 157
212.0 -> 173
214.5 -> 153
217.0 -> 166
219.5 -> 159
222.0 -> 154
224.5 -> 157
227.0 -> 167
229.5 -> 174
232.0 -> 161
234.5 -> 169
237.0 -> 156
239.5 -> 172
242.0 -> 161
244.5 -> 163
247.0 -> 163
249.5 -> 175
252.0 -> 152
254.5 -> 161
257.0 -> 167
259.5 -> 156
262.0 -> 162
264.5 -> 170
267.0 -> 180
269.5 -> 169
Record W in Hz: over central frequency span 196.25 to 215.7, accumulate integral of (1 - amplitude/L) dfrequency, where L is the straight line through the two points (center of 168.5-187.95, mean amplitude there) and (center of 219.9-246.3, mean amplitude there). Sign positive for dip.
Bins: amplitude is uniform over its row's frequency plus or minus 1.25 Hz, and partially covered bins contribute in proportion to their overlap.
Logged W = 0.85 Hz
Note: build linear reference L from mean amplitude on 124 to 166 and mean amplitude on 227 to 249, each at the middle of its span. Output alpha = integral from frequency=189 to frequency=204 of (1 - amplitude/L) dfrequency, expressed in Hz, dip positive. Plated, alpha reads 0.3 Hz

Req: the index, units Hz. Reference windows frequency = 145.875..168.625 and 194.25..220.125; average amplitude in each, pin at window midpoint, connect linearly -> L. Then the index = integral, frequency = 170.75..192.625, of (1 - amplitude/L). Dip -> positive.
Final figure -1.9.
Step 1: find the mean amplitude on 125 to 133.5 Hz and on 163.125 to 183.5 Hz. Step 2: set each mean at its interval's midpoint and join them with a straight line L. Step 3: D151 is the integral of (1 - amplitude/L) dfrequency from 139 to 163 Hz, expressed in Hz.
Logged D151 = 1.9 Hz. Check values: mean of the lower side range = 149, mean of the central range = 142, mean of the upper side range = 160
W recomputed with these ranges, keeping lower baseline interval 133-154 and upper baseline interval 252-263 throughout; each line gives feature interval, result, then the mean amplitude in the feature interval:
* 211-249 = -1.7 Hz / 163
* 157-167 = 0.3 Hz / 143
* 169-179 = -1.4 Hz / 169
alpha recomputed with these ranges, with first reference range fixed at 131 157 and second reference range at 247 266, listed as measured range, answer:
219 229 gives -0.2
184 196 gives -0.3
